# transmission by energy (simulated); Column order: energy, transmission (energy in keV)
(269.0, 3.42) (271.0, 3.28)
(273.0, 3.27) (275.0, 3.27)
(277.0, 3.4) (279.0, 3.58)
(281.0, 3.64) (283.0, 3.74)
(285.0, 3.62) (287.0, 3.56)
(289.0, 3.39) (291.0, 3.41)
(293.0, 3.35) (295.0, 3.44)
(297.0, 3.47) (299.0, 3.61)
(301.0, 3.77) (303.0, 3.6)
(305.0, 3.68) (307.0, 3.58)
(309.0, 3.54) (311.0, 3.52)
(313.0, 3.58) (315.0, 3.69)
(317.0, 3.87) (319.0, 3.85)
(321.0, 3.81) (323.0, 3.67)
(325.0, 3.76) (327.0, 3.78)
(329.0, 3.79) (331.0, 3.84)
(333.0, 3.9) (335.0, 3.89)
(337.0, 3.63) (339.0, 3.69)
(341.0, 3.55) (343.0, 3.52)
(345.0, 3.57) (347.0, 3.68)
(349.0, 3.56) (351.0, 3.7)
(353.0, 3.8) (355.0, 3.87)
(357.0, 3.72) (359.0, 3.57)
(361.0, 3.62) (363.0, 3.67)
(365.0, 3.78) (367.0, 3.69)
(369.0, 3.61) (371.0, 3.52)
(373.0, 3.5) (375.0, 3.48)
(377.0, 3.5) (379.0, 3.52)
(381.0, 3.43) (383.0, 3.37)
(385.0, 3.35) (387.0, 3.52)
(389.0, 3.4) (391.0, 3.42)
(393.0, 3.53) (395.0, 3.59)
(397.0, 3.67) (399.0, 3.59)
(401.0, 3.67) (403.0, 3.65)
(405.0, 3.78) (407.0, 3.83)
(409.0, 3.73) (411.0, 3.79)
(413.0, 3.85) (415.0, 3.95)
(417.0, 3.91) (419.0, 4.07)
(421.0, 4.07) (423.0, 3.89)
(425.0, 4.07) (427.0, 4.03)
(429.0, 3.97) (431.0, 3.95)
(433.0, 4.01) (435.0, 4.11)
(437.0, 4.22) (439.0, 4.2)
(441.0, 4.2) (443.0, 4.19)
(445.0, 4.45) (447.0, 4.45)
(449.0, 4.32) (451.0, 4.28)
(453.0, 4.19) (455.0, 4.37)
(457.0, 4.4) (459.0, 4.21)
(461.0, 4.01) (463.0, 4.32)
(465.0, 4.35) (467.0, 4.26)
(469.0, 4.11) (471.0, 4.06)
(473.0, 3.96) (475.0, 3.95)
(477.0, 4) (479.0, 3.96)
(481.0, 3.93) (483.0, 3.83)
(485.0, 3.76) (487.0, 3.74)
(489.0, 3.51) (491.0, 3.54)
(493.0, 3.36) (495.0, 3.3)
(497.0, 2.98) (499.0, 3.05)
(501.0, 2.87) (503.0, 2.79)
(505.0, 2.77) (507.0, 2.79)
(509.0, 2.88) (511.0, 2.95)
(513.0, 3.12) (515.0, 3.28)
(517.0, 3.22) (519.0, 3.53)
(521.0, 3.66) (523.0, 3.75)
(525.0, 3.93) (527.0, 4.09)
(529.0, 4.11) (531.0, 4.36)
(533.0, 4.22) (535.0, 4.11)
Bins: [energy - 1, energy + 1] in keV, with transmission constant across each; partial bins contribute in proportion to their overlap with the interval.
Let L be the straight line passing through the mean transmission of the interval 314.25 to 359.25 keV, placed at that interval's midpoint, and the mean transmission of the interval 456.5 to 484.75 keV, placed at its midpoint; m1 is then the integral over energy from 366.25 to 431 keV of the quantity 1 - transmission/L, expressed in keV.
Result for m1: 3.4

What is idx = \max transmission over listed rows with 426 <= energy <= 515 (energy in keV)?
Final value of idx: 4.45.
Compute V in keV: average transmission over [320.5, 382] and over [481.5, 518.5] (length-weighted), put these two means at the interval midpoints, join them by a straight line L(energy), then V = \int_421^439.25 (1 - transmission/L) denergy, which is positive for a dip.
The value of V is -3.3 keV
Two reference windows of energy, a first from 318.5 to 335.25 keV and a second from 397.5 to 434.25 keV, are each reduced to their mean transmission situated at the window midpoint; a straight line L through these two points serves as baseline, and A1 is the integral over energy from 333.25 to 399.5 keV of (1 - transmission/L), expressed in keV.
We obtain 4.2 keV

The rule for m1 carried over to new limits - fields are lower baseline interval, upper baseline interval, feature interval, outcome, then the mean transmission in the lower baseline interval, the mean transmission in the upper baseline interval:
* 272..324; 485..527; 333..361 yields -1.39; 3.57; 3.28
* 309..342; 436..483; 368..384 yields 1.68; 3.73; 4.18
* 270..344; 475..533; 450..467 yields -3.63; 3.61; 3.49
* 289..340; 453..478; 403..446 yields 0.29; 3.66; 4.17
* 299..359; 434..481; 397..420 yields 1.20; 3.7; 4.19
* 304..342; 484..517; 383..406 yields -0.37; 3.72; 3.17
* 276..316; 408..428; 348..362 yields 0.19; 3.56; 3.94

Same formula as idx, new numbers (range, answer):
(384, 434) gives 4.07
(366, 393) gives 3.69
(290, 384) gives 3.9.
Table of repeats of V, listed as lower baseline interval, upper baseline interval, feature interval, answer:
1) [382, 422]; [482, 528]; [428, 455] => -4.9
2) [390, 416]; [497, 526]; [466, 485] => -3.6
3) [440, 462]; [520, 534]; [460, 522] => 9.0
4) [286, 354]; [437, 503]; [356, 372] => 0.4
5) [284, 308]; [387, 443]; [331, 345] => -0.2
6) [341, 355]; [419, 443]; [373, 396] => 2.2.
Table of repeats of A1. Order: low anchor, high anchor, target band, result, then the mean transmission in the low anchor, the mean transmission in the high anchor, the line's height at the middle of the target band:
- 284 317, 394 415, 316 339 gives -1.2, 3.56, 3.73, 3.6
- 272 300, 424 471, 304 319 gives -0.2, 3.48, 4.2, 3.6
